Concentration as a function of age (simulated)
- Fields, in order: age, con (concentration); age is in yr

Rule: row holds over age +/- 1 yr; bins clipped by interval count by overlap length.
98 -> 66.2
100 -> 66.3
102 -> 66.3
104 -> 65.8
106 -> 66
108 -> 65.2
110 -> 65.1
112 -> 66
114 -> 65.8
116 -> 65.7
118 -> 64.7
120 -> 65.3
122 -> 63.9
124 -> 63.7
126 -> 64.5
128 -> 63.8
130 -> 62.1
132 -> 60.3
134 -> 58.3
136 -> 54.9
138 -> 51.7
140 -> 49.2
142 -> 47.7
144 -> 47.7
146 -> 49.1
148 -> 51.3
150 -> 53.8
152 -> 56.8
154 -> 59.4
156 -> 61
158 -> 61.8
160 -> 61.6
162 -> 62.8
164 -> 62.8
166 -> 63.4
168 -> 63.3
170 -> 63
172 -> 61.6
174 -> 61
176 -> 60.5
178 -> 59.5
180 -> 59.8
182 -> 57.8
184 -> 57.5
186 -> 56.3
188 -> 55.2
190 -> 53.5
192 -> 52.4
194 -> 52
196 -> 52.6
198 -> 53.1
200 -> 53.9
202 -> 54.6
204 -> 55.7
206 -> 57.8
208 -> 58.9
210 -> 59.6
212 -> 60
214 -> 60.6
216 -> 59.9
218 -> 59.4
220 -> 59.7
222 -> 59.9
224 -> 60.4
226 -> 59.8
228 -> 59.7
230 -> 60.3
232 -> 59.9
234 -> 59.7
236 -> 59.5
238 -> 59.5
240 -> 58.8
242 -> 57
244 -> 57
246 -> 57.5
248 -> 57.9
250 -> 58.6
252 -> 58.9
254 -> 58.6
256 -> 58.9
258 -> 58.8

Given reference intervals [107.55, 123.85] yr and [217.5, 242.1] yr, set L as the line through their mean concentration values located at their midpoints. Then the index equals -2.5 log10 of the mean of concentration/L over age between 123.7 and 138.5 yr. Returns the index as 0.08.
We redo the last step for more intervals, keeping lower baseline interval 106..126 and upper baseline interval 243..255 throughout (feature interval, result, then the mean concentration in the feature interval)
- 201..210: 0.06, 57.1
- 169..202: 0.09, 56.8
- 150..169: 0.03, 61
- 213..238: -0.01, 59.9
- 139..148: 0.29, 48.7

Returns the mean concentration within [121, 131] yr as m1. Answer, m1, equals 63.6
